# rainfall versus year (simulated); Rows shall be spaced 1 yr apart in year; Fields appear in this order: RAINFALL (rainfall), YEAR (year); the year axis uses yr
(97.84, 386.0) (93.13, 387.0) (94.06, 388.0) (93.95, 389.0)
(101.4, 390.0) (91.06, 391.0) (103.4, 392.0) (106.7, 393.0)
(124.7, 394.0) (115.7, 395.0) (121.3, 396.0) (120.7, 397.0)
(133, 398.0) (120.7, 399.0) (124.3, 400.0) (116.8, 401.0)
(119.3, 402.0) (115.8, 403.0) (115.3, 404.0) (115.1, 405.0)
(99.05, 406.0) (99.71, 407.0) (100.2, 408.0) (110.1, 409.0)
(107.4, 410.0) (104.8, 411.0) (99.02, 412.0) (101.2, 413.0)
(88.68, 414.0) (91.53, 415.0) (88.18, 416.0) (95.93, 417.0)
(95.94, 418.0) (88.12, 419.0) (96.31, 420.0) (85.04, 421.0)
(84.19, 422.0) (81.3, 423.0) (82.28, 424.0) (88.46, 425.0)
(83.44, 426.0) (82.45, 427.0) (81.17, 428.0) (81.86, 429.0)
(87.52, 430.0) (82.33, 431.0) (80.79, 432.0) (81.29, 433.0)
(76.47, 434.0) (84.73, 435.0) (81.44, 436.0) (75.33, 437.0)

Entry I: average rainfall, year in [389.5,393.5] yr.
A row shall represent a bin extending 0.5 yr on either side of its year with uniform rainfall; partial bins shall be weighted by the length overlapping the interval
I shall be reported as 101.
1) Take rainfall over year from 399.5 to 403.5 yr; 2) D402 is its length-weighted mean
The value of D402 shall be 119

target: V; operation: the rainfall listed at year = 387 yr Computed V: 93.13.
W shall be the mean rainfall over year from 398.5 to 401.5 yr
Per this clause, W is 121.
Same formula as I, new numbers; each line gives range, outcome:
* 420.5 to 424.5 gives 83.2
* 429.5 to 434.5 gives 81.7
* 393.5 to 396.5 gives 121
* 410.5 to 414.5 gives 98.4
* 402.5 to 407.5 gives 109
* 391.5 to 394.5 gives 112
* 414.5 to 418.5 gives 92.9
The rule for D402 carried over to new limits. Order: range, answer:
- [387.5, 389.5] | 94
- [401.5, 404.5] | 117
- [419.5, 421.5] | 90.7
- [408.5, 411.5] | 107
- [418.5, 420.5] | 92.2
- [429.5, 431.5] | 84.9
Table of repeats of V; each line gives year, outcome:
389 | 93.95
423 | 81.3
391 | 91.06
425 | 88.46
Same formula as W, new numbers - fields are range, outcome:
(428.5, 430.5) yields 84.7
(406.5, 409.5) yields 103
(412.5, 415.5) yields 93.8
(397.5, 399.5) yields 127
